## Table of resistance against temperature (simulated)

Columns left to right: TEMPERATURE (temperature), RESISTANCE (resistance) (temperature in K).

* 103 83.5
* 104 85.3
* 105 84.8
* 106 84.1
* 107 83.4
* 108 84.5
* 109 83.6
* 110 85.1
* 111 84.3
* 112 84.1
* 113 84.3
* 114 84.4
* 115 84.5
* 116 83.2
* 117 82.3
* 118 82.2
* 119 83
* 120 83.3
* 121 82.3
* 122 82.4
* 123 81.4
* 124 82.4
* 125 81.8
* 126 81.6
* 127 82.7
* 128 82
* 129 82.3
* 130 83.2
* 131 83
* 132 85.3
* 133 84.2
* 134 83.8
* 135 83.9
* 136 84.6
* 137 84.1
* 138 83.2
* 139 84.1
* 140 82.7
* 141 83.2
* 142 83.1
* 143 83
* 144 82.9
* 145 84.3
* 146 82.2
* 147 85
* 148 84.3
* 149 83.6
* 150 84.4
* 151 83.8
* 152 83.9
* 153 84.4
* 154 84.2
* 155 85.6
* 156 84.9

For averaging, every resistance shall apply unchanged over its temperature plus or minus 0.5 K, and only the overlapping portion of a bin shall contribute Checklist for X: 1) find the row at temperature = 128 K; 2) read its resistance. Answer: 82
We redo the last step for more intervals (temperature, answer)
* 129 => 82.3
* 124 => 82.4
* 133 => 84.2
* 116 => 83.2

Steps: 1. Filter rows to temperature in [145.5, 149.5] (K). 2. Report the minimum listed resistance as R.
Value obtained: 82.2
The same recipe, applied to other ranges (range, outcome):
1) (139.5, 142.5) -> 82.7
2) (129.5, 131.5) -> 83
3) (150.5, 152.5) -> 83.8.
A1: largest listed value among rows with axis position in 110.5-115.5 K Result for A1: 84.5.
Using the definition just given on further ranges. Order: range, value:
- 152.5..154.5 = 84.4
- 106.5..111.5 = 85.1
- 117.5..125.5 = 83.3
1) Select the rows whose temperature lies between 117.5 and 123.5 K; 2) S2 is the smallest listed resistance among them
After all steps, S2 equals 81.4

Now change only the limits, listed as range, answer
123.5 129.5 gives 81.6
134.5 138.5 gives 83.2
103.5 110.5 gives 83.4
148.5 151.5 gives 83.6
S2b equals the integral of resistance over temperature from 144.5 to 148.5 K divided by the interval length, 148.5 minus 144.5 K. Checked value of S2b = 84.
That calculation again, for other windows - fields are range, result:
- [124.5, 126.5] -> 81.7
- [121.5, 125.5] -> 82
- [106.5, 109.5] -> 83.8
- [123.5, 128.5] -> 82.1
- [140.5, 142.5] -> 83.2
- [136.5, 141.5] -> 83.5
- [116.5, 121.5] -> 82.6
